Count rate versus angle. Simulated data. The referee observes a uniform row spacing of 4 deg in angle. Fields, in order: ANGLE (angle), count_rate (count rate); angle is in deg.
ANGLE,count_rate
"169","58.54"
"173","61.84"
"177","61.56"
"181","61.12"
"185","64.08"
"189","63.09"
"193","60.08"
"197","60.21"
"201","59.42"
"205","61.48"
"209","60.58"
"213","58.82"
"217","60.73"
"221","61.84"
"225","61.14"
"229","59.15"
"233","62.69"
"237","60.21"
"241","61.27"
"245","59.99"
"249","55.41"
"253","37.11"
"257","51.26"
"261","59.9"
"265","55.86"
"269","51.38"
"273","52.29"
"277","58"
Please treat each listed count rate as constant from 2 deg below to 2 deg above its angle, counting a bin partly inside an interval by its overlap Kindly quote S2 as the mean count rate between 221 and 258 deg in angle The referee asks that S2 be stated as 56.9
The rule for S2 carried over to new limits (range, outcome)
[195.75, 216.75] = 60.2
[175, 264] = 59.1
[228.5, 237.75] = 61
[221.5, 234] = 61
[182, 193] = 62.7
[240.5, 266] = 53.9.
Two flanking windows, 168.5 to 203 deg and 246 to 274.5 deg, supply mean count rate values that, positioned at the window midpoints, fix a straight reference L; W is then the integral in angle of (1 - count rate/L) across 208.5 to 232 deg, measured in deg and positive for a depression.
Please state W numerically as -1.4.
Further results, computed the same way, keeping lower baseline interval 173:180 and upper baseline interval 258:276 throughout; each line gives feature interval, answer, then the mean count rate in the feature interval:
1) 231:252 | -0.77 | 58.8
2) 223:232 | -0.42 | 60.4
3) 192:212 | -0.21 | 60.3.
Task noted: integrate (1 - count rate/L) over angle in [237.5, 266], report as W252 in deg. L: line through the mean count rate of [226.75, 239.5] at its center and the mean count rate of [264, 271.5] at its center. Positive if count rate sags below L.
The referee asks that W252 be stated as 1.03 deg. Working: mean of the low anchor 60.7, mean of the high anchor 53.2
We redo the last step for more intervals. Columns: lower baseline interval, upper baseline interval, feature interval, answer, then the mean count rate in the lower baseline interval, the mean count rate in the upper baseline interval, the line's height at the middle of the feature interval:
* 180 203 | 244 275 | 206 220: -0.4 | 61.3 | 52.7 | 58.6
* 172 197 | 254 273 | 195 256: -1.1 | 61.8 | 53.4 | 57.5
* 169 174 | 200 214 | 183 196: -0.4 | 60.5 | 60.2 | 60.4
